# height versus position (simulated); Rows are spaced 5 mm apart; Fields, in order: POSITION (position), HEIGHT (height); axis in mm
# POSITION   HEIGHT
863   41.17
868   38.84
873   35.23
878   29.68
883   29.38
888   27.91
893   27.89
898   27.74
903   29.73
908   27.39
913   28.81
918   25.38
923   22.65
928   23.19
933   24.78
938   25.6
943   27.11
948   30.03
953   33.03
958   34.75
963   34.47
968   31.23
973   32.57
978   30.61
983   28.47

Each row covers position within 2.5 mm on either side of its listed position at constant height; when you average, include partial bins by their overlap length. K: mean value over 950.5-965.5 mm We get 34.1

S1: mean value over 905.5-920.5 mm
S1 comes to 27.2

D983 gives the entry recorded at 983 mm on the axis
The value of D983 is 28.47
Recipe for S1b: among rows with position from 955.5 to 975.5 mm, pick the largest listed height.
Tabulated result 34.75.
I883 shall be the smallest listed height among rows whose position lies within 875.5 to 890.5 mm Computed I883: 27.91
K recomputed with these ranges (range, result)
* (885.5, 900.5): 27.8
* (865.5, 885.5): 33.3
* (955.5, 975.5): 33.3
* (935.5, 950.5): 27.6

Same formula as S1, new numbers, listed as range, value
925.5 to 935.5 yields 24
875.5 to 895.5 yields 28.7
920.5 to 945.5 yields 24.7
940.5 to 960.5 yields 31.2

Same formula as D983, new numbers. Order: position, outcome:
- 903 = 29.73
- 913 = 28.81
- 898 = 27.74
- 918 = 25.38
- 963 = 34.47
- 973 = 32.57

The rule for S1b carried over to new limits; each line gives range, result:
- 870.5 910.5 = 35.23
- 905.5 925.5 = 28.81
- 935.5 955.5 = 33.03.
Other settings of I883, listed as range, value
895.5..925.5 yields 22.65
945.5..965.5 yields 30.03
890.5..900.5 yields 27.74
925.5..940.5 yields 23.19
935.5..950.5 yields 25.6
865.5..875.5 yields 35.23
